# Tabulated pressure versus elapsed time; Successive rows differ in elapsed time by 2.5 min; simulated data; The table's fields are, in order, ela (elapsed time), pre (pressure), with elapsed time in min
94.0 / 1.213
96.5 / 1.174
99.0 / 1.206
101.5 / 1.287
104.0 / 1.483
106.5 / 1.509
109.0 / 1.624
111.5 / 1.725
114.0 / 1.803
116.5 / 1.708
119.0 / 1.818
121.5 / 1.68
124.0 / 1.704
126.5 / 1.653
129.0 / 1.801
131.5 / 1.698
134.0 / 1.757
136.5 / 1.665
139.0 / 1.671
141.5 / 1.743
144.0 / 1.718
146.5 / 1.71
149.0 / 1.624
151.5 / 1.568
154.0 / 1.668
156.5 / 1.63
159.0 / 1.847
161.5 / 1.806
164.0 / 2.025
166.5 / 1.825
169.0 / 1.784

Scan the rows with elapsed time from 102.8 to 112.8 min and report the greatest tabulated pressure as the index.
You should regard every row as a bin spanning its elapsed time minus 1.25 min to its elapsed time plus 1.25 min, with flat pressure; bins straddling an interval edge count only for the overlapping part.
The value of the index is 1.725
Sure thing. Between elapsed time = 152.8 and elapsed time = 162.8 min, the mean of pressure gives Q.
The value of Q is 1.74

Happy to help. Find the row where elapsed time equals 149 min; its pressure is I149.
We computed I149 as 1.624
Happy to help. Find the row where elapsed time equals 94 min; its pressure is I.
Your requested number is 1.213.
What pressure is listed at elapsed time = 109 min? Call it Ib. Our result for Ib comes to 1.624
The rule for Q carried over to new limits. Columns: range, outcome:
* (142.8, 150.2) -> 1.68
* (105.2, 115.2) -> 1.66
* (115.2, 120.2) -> 1.76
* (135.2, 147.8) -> 1.7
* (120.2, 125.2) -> 1.69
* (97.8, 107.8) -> 1.37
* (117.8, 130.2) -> 1.73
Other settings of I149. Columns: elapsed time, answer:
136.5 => 1.665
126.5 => 1.653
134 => 1.757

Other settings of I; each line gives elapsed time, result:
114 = 1.803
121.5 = 1.68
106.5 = 1.509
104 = 1.483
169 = 1.784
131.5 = 1.698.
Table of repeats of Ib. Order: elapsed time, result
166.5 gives 1.825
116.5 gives 1.708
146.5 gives 1.71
